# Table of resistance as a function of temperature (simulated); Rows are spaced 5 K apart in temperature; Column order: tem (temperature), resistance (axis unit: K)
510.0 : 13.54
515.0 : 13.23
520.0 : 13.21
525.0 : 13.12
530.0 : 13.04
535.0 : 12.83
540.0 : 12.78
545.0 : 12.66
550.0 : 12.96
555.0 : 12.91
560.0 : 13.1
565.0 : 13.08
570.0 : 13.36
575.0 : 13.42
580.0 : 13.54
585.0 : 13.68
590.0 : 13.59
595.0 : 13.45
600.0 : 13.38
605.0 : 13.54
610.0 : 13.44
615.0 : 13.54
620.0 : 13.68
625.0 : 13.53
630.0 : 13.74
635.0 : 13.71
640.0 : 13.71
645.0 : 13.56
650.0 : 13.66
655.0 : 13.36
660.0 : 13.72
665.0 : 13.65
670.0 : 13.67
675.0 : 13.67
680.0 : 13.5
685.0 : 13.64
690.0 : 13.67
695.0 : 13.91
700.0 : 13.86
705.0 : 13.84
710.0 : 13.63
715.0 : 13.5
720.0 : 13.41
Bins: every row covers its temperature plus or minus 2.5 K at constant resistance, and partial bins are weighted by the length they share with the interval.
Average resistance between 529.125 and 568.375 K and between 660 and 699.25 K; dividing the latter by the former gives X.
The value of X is 1.06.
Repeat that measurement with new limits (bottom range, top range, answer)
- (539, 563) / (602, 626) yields 1.05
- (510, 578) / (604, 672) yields 1.04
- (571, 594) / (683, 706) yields 1.02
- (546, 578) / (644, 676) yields 1.04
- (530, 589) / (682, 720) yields 1.04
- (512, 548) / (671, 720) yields 1.05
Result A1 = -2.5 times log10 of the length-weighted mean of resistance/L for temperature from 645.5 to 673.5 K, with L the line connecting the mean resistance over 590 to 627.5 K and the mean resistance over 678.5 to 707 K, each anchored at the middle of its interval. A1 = 0.00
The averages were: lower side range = 13.5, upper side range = 13.7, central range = 13.6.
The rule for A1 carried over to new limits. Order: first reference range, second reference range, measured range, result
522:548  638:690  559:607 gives -0.021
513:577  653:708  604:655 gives -0.013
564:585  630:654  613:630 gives -0.002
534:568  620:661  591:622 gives -0.012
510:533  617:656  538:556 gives 0.038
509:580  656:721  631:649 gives -0.015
